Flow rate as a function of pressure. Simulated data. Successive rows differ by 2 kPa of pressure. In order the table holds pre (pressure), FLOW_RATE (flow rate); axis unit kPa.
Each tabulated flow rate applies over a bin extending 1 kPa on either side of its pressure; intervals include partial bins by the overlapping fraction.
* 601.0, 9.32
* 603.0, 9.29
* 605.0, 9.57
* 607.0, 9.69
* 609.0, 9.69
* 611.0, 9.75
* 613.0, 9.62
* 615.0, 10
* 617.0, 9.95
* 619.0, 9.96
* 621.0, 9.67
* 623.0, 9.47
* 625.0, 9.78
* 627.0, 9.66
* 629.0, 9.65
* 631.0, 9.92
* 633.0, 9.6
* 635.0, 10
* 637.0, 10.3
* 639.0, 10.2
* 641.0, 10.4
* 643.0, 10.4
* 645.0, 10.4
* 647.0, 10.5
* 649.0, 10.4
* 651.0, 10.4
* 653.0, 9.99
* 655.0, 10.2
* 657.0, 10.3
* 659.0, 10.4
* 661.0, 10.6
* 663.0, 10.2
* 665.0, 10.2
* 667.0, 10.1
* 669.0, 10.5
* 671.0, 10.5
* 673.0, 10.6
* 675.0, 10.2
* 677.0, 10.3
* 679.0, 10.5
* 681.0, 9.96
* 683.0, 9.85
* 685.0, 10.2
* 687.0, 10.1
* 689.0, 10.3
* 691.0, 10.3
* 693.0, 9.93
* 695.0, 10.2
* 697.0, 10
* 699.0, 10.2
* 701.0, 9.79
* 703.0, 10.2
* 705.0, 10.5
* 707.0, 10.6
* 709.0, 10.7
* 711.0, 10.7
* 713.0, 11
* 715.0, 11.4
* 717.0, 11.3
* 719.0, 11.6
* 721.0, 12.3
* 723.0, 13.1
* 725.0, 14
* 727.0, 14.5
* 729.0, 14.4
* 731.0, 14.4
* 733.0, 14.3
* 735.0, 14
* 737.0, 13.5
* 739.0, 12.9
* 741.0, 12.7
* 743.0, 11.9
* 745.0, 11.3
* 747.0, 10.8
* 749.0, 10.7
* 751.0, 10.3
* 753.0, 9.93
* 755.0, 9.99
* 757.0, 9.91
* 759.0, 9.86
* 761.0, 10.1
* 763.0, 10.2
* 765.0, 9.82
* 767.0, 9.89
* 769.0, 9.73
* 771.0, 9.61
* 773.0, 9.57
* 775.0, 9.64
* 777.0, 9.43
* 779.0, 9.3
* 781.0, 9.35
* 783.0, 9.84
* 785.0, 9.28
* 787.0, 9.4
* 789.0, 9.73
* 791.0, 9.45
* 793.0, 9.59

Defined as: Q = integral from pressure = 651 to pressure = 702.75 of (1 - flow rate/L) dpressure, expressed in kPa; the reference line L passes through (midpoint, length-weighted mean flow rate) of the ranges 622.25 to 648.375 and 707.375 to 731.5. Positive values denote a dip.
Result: 4.4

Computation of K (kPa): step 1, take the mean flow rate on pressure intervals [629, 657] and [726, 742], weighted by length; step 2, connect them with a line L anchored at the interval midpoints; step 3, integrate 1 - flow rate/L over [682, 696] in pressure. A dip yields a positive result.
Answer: 2.2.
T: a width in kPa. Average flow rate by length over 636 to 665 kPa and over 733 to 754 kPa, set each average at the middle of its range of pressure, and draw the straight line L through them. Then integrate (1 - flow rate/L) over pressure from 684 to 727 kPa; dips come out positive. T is 1.24 kPa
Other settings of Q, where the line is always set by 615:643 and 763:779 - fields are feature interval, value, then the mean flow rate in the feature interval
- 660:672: -0.6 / 10.3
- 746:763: -0.9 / 10.2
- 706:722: -2.3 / 11.2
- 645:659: -0.6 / 10.3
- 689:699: -0.3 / 10.1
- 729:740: -4.7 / 13.9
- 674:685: -0.4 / 10.2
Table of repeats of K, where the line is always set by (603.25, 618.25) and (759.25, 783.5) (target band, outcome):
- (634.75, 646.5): -0.7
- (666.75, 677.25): -0.7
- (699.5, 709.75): -0.7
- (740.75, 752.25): -1.7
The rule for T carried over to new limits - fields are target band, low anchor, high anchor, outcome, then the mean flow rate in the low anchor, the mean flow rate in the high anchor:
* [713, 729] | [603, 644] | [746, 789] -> -4.5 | 9.85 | 9.84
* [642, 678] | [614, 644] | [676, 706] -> -1.1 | 9.93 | 10.2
